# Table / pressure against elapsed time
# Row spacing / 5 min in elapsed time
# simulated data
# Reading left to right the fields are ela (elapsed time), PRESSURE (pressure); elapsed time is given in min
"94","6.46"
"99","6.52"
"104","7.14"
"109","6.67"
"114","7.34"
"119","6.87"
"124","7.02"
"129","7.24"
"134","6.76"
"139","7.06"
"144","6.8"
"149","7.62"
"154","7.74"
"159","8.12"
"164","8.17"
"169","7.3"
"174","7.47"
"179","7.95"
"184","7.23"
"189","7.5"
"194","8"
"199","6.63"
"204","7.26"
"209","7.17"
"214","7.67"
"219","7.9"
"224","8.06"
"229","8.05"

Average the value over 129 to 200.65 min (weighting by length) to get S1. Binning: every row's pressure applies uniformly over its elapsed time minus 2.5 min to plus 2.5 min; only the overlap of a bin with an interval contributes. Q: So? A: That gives 7.46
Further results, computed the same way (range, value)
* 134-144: 6.92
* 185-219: 7.4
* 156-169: 7.97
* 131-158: 7.25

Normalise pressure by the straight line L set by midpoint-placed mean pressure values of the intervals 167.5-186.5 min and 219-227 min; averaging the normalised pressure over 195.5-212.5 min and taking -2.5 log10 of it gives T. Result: 0.10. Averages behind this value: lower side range 7.5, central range 7.12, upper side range 8.01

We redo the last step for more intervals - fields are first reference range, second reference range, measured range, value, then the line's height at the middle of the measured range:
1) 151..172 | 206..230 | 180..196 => 0.03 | 7.78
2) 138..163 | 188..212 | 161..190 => -0.03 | 7.42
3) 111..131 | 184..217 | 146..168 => -0.09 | 7.22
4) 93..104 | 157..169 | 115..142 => 0.04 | 7.26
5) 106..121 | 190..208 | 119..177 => -0.04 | 7.1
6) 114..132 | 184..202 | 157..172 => -0.09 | 7.24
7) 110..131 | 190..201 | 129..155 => 0.00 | 7.17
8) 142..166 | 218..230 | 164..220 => 0.05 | 7.87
